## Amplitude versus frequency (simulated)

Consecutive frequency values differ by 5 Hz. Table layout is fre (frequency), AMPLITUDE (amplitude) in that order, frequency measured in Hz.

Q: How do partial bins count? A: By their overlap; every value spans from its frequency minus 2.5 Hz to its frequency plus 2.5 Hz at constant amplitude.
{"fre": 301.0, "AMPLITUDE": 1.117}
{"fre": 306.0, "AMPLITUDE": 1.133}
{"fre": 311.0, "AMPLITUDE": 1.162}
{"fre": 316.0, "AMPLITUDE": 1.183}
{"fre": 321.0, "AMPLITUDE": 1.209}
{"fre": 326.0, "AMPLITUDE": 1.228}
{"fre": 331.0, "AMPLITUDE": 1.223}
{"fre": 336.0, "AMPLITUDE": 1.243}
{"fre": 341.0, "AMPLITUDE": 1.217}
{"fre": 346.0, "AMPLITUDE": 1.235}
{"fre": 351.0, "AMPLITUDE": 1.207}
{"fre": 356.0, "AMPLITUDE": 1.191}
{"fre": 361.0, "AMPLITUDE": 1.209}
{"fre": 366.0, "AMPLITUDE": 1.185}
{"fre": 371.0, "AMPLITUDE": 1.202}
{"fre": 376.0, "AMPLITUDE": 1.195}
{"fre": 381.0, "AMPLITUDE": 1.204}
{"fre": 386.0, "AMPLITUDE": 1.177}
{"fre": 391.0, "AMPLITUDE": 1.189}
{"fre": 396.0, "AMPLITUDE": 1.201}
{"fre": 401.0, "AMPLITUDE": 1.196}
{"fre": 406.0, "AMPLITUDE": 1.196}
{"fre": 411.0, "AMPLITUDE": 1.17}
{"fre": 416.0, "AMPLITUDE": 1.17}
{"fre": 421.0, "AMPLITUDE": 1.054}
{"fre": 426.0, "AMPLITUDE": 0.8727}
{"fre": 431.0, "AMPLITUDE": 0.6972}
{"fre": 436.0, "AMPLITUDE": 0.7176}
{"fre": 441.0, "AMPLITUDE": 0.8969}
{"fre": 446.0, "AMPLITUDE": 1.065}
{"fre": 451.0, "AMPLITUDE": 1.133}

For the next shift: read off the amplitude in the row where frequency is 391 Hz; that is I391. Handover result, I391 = 1.189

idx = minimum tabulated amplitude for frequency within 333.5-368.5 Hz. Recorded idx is 1.185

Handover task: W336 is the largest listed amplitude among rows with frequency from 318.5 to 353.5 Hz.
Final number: 1.243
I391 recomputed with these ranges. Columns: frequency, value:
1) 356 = 1.191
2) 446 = 1.065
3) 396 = 1.201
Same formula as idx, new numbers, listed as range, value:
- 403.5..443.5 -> 0.6972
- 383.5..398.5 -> 1.177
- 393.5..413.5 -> 1.17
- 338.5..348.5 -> 1.217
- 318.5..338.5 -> 1.209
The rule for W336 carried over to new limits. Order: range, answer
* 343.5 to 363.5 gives 1.235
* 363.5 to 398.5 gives 1.204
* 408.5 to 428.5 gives 1.17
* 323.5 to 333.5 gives 1.228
